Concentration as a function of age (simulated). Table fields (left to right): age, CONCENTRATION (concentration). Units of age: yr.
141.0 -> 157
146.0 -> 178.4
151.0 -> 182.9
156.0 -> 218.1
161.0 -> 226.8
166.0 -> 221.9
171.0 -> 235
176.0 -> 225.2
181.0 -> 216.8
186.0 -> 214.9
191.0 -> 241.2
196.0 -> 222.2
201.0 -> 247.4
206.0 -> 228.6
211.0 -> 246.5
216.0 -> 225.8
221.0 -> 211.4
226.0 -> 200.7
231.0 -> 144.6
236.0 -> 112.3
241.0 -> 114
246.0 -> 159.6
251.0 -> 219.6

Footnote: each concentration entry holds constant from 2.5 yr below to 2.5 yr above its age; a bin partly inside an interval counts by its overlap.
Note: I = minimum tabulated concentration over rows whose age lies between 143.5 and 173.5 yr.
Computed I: 178.4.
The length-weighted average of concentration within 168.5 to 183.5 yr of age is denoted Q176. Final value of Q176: 226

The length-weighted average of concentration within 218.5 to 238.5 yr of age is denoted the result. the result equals 167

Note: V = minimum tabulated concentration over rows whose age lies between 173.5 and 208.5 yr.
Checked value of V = 214.9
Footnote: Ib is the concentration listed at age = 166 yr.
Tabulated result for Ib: 221.9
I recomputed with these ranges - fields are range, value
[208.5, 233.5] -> 144.6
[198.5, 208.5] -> 228.6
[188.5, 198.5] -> 222.2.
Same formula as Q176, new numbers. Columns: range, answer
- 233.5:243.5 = 113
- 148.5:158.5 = 200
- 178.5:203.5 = 228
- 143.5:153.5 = 181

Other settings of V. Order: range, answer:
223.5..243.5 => 112.3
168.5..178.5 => 225.2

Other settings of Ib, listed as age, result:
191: 241.2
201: 247.4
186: 214.9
